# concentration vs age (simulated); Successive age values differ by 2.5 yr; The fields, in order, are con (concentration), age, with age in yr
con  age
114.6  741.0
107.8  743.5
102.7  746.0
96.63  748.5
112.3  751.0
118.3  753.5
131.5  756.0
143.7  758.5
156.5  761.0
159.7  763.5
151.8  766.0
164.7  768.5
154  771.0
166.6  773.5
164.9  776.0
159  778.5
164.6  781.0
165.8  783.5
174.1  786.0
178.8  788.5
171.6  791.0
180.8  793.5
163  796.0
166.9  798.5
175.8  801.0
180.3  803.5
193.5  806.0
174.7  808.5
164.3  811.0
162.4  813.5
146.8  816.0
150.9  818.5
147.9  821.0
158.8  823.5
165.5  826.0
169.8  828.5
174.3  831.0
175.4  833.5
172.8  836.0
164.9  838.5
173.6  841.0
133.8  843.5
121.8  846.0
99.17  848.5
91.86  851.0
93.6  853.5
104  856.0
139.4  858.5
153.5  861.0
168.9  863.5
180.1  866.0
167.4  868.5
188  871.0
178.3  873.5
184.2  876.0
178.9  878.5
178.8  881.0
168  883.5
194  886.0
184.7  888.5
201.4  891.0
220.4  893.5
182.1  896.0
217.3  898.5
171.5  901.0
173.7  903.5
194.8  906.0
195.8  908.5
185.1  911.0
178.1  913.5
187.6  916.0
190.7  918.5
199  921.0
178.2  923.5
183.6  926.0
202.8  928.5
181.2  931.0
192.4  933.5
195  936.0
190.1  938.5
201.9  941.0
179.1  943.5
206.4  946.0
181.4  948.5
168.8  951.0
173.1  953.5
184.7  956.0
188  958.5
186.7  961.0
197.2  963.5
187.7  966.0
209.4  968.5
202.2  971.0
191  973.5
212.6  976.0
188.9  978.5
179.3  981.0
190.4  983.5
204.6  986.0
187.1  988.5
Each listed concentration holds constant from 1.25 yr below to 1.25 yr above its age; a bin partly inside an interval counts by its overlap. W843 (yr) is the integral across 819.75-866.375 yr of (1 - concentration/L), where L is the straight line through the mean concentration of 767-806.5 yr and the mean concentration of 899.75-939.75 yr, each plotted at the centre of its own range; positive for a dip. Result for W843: 8.14 yr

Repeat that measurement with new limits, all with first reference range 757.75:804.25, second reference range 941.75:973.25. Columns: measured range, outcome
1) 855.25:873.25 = 1.7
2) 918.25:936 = -0.5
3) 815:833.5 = 1.2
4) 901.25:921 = -0.4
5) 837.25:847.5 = 1.6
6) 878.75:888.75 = -0.1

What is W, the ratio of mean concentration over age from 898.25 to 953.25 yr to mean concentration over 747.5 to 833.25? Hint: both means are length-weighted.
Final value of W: 1.18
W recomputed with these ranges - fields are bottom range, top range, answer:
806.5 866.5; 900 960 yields 1.25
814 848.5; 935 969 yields 1.21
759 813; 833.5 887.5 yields 0.92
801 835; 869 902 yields 1.13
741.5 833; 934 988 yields 1.23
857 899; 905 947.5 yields 1.06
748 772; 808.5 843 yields 1.17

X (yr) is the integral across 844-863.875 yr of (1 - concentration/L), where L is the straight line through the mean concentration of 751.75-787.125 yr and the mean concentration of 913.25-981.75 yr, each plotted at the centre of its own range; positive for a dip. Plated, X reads 5.99 yr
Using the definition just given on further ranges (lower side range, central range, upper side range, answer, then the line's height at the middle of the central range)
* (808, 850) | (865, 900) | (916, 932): -2.5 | 175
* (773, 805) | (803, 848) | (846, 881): -0.5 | 160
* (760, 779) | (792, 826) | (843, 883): -2.6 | 155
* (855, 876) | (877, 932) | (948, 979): -4.9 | 173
